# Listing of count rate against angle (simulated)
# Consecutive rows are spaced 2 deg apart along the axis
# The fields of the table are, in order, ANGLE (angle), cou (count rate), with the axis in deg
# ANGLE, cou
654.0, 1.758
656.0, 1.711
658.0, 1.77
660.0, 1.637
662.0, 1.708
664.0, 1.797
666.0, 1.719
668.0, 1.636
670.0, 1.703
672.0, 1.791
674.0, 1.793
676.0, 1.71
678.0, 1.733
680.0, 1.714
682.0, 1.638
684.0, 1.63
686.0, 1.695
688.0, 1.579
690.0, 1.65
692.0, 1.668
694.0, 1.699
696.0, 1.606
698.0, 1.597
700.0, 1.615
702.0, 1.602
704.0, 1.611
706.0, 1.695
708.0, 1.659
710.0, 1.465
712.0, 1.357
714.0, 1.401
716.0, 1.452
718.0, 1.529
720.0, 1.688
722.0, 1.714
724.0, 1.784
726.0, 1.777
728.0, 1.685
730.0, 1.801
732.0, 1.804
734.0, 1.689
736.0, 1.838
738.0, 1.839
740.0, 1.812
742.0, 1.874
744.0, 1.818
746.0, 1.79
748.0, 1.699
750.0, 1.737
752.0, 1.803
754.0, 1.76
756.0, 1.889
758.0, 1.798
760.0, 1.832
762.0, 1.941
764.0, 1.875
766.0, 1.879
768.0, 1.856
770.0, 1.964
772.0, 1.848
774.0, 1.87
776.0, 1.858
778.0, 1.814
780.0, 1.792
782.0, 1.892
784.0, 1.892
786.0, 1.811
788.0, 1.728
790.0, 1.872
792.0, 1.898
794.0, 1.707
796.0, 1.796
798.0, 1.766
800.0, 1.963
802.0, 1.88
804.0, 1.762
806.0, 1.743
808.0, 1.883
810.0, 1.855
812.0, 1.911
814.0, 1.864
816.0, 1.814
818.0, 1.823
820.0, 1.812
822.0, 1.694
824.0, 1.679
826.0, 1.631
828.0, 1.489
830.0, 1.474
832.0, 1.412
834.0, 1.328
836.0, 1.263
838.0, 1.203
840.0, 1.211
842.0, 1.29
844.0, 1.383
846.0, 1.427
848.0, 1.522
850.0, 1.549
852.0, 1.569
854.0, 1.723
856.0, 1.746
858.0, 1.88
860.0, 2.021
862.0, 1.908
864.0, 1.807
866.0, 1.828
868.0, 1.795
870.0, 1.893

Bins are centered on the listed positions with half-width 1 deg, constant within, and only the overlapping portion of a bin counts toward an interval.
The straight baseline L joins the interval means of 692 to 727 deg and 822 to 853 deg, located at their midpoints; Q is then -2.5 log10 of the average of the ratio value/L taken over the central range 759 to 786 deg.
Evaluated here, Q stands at -0.222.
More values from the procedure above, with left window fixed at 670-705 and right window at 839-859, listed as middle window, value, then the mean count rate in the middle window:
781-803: -0.16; 1.84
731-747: -0.12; 1.81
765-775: -0.18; 1.88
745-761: -0.11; 1.79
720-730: -0.07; 1.74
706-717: 0.11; 1.49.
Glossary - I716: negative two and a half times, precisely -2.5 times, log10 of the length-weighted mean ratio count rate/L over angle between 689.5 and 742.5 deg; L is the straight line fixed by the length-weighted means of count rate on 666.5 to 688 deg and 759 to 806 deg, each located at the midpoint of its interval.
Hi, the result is 0.06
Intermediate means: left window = 1.7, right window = 1.85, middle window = 1.66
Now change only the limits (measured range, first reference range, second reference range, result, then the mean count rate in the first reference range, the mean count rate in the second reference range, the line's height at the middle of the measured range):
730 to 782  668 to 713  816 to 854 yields -0.16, 1.65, 1.5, 1.58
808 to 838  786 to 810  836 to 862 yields 0.03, 1.82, 1.55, 1.69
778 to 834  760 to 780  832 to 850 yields -0.10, 1.87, 1.35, 1.6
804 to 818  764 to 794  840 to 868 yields -0.04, 1.85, 1.65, 1.77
